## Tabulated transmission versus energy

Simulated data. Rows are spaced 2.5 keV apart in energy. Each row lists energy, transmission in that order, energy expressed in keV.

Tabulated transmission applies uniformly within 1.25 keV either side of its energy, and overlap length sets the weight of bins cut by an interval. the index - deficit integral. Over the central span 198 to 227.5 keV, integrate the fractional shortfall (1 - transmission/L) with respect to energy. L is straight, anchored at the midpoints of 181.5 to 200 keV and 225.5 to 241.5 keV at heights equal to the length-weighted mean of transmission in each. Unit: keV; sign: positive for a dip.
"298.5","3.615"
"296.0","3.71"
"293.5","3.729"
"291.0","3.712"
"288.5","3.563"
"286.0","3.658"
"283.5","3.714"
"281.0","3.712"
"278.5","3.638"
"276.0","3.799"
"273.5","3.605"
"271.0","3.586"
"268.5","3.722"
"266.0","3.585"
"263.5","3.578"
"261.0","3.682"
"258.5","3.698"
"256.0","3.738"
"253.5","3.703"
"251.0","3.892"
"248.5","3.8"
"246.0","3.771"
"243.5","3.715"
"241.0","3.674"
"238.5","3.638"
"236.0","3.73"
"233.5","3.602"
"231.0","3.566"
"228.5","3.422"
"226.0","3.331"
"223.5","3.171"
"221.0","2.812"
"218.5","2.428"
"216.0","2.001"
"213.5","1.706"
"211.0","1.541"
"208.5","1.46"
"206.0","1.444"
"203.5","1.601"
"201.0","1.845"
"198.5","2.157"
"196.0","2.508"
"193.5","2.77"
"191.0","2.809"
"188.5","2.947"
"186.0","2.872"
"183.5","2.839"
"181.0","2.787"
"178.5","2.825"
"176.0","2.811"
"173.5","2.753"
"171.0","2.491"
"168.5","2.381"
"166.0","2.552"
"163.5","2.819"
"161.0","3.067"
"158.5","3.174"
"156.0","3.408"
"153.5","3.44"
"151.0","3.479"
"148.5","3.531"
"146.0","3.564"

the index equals 9.7 keV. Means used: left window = 2.69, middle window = 2.13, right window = 3.57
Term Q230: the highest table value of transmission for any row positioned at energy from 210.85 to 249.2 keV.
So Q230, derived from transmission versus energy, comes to 3.8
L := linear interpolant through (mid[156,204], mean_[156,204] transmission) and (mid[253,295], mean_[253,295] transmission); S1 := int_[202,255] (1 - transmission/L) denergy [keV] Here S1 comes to 4.5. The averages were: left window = 2.67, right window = 3.67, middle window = 2.95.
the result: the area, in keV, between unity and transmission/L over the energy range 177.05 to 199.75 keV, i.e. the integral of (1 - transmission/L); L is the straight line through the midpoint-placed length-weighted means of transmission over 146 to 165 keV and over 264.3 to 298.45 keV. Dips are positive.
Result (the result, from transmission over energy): 4.4 keV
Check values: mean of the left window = 3.28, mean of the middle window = 2.72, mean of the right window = 3.67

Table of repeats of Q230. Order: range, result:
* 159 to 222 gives 3.067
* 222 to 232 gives 3.566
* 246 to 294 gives 3.892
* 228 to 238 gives 3.73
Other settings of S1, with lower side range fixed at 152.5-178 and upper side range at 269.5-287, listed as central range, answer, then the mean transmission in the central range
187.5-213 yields 8.4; 2.09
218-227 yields 0.9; 2.97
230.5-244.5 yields -1.1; 3.66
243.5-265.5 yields -1.4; 3.73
